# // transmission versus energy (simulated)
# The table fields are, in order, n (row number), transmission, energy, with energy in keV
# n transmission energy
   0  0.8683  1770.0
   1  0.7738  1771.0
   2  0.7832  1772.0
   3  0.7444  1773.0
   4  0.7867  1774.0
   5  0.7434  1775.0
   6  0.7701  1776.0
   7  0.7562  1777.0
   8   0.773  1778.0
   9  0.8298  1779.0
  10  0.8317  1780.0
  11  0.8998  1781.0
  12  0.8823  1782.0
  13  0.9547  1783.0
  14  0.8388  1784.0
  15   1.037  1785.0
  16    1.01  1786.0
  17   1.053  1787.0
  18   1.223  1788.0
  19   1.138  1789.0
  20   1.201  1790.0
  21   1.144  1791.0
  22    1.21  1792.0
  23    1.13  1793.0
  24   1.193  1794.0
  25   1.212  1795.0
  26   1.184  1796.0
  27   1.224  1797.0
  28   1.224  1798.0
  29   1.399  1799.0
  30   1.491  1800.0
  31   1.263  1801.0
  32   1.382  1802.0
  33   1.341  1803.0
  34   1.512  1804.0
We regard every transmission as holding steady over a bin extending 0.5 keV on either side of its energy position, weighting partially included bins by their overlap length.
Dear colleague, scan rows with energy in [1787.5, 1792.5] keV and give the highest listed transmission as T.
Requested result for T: 1.223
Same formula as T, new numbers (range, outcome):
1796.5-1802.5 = 1.491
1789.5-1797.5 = 1.224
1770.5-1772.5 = 0.7832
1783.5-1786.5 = 1.037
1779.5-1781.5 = 0.8998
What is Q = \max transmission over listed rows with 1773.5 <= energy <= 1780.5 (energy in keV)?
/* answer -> 0.8317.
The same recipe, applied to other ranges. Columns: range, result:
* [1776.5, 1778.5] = 0.773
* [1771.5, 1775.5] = 0.7867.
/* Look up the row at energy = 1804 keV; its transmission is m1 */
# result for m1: 1.512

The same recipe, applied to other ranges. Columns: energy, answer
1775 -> 0.7434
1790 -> 1.201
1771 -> 0.7738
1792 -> 1.21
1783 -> 0.9547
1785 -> 1.037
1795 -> 1.212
